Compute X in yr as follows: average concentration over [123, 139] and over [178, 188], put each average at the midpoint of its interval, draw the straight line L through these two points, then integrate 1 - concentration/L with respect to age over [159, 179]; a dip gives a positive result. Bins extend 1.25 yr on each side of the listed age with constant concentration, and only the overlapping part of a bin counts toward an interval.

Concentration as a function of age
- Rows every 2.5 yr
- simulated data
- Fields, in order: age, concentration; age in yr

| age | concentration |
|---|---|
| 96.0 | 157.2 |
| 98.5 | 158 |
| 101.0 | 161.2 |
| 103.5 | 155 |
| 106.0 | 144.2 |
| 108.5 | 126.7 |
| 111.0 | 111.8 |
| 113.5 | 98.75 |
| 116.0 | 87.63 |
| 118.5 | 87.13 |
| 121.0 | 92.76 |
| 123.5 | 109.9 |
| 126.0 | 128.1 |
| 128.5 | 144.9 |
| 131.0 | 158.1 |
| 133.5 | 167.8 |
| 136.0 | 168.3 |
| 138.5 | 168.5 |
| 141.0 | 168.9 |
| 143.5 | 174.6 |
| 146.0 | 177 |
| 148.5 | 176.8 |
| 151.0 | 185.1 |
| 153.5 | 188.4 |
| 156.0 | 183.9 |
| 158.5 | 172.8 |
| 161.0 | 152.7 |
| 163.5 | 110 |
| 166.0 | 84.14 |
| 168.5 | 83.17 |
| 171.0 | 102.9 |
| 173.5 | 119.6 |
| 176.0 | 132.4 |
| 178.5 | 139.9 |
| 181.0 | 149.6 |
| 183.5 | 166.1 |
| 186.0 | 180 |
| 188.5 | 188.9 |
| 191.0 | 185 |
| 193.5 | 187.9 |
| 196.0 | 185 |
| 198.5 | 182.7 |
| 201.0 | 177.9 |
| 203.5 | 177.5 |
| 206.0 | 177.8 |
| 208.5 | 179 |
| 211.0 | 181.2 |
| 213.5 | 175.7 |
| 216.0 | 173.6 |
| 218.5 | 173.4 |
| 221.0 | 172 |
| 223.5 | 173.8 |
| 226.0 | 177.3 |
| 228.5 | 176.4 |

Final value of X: 5.3 yr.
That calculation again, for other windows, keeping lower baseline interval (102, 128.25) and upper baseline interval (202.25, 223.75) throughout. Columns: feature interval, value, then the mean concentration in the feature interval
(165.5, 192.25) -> 2.6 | 141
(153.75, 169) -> 0.7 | 137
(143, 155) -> -3.9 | 181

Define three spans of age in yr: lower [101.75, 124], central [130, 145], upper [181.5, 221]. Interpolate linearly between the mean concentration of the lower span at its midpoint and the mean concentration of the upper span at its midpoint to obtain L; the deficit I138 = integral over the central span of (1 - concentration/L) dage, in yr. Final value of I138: -4.1 yr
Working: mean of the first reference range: 114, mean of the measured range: 168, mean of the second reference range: 179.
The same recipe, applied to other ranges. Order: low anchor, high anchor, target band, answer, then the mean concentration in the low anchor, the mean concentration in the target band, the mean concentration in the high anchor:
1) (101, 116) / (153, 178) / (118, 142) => -2.25 yr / 127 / 141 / 132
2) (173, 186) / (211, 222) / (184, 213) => -3.78 yr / 146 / 182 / 175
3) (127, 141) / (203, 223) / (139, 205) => 3.70 yr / 162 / 159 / 176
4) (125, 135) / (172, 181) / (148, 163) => -3.45 yr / 151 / 173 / 132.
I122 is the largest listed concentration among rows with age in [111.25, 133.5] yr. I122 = 167.8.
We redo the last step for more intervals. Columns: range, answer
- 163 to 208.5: 188.9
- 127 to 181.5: 188.4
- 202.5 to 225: 181.2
